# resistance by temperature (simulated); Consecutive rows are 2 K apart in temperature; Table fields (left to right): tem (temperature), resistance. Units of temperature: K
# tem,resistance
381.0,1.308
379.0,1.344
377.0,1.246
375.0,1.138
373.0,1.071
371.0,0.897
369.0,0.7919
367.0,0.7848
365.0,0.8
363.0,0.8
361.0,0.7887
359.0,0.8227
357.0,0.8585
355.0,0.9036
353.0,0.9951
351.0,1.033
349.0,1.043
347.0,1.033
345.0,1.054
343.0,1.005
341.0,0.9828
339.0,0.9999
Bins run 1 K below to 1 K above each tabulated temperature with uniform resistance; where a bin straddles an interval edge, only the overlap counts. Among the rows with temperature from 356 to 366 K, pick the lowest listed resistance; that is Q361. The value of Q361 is 0.7887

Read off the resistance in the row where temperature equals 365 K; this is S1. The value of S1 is 0.8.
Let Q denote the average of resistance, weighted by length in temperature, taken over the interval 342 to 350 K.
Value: 1.03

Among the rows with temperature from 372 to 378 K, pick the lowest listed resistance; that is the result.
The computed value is 1.071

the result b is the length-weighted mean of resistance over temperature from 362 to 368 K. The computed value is 0.795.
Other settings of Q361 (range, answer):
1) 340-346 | 0.9828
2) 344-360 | 0.8227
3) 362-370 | 0.7848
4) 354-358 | 0.8585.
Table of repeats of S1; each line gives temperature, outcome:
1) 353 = 0.9951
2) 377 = 1.246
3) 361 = 0.7887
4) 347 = 1.033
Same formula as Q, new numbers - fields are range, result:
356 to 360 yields 0.841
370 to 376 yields 1.04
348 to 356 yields 0.994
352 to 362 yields 0.874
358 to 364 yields 0.804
